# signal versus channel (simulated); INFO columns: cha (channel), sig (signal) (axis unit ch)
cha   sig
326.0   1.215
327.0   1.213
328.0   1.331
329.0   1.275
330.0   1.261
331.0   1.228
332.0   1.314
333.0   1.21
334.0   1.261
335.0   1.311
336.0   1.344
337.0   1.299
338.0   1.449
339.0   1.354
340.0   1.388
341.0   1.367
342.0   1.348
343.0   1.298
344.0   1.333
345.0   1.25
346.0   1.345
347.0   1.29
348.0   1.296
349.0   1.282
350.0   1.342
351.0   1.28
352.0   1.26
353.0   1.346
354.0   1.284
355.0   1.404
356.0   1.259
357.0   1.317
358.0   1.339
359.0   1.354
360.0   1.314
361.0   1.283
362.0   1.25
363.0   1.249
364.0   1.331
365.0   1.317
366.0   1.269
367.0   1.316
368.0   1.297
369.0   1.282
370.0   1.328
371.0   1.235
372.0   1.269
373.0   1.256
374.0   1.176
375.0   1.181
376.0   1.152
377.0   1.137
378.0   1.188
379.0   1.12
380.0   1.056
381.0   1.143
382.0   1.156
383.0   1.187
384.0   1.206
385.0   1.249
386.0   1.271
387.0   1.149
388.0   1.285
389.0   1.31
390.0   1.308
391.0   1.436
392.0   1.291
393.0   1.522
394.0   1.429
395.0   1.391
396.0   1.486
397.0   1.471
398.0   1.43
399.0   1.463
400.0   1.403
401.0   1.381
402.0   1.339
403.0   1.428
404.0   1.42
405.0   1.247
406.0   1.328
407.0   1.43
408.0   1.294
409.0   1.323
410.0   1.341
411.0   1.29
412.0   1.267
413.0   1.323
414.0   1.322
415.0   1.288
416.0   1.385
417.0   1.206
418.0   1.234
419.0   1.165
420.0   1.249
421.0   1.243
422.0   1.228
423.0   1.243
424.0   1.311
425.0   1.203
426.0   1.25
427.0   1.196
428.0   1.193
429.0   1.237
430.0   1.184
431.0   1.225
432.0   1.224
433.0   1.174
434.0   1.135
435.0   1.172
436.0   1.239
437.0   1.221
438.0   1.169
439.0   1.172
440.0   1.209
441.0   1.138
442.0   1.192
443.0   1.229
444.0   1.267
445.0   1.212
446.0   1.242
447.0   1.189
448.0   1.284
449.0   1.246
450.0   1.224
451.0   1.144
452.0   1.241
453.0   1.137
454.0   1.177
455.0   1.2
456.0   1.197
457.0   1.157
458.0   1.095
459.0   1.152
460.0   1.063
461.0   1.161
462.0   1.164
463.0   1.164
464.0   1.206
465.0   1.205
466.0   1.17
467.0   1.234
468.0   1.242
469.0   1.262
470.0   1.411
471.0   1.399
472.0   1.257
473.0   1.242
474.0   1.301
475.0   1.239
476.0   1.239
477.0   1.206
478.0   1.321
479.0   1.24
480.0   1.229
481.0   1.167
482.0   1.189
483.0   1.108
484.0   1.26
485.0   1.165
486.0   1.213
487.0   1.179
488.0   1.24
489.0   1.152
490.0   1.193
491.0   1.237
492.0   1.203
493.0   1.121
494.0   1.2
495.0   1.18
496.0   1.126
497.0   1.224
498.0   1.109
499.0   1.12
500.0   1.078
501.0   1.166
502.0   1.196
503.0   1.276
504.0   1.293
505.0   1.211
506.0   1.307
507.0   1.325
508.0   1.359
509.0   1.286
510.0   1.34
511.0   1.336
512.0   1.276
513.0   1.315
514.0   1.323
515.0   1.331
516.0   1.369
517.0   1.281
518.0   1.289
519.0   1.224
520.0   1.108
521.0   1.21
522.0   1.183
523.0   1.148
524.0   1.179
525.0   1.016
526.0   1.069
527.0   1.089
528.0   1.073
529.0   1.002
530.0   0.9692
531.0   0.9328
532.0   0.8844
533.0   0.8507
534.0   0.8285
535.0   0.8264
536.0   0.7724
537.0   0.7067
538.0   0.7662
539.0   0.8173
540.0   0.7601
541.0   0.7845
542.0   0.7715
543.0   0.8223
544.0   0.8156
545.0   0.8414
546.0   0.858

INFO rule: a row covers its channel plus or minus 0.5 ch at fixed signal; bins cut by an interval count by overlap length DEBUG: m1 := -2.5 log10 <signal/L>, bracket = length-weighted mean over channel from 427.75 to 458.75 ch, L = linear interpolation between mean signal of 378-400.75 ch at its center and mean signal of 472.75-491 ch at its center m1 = 0.05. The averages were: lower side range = 1.31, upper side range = 1.22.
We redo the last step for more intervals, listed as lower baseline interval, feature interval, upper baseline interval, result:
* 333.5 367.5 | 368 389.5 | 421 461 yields 0.06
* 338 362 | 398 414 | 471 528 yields -0.06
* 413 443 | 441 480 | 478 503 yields -0.01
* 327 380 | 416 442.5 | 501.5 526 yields 0.05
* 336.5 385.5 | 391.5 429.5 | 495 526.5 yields -0.05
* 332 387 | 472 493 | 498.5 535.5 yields -0.02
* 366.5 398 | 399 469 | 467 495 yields 0.01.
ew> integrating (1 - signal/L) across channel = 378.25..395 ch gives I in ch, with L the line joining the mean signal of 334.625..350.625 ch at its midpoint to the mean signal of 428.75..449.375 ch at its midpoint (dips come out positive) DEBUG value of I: 0.2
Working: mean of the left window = 1.33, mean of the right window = 1.21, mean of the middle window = 1.26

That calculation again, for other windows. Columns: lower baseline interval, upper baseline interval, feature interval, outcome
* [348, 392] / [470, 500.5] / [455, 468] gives 0.5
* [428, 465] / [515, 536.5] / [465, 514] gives -4.8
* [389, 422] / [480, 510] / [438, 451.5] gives 0.8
